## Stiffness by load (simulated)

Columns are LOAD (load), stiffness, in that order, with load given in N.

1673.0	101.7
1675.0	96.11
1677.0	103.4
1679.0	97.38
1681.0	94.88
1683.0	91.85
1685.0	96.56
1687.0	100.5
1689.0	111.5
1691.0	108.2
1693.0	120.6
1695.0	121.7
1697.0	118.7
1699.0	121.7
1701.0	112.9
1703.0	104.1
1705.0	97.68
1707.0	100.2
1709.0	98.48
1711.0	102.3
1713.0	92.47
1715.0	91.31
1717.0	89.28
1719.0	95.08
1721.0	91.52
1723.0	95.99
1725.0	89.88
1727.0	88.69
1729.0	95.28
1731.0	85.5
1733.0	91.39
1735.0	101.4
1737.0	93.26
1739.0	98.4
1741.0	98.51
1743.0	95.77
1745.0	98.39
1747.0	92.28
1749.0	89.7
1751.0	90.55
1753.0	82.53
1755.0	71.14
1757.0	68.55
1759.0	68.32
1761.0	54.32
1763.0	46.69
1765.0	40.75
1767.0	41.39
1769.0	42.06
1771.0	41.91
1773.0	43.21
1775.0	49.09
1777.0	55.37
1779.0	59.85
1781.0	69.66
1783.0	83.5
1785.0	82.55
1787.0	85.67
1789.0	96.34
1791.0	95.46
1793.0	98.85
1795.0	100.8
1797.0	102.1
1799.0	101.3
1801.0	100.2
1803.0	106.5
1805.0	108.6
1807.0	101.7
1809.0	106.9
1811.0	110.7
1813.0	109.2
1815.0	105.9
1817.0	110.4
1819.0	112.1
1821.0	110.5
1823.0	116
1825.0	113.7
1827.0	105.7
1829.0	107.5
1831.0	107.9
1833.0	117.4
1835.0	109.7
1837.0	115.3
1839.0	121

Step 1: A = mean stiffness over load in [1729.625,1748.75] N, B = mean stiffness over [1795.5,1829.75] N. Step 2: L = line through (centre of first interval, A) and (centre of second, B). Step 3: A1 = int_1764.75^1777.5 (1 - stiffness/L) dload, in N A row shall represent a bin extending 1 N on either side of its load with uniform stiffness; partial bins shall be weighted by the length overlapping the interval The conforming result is 7.1 N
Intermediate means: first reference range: 94.8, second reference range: 107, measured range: 44.7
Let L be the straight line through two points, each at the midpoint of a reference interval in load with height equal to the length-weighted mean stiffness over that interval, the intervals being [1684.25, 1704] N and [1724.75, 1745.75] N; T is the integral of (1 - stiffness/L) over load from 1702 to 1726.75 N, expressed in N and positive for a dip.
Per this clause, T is 1.9 N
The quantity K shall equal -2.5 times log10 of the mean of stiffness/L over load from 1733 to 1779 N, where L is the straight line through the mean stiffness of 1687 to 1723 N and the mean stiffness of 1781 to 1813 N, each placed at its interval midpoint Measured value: 0.38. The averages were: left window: 104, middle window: 71.3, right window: 98.2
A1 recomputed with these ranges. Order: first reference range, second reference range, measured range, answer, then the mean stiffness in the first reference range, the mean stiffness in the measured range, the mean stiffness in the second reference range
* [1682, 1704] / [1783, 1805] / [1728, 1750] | 2.0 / 110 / 94.5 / 96.9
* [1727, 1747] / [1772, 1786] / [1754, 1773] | 5.9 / 94.8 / 52.3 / 63.3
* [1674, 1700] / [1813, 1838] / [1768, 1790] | 9.0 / 106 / 64.5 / 111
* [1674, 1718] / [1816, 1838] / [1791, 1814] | 1.3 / 103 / 104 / 111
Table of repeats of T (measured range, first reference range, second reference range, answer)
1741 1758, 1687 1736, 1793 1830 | 2.71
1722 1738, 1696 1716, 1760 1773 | -2.52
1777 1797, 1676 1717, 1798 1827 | 4.11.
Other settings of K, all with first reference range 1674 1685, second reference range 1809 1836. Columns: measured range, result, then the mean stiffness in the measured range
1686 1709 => -0.12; 110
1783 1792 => 0.20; 89.3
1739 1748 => 0.07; 96.5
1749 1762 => 0.37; 73.9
